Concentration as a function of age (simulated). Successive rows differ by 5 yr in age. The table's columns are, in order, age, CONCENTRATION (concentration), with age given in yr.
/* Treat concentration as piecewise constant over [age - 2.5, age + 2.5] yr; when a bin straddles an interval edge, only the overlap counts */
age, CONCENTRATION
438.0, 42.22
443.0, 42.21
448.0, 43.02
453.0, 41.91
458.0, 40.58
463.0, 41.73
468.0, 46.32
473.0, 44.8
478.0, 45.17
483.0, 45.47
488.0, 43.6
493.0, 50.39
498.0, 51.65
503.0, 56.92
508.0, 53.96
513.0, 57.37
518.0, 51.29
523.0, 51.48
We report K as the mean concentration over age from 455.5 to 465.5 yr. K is 41.2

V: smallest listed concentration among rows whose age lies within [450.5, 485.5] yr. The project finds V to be 40.58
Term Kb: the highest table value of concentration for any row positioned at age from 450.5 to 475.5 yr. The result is 46.32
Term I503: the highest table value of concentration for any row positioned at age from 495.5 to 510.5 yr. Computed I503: 56.92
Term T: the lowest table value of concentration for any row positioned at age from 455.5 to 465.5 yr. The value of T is 40.58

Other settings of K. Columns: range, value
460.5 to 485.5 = 44.7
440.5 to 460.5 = 41.9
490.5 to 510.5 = 53.2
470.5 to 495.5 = 45.9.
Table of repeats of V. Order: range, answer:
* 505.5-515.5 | 53.96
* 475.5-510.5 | 43.6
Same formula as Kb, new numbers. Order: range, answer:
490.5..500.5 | 51.65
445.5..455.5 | 43.02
